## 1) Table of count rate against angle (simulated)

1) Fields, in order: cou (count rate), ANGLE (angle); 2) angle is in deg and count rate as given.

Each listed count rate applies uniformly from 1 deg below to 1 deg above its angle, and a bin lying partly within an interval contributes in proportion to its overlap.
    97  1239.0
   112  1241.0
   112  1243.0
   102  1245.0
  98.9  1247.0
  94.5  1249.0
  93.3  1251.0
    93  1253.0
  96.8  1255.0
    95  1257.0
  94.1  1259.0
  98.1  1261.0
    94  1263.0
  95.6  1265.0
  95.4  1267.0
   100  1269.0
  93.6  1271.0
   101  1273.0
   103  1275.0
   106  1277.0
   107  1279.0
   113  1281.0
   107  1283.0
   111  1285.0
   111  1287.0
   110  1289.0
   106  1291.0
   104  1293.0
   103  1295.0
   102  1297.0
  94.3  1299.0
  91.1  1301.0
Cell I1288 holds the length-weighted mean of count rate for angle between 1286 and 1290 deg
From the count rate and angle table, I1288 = 110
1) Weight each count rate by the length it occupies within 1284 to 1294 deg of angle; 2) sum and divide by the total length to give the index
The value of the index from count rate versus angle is 108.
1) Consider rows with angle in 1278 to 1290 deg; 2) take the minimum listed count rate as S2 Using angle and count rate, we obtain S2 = 107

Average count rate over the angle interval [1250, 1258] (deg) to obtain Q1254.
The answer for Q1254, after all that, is 94.5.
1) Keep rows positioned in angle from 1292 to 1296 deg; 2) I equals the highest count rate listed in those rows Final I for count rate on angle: 104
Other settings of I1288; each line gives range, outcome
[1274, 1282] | 107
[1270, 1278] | 101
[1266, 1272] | 96.3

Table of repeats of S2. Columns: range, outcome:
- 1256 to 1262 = 94.1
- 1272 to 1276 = 101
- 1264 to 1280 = 93.6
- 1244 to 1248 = 98.9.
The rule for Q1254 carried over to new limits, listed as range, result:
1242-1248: 104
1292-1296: 104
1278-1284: 109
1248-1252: 93.9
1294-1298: 102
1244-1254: 96.3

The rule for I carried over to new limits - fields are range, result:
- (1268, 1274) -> 101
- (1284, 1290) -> 111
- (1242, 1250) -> 112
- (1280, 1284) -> 113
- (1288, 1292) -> 110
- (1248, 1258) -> 96.8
